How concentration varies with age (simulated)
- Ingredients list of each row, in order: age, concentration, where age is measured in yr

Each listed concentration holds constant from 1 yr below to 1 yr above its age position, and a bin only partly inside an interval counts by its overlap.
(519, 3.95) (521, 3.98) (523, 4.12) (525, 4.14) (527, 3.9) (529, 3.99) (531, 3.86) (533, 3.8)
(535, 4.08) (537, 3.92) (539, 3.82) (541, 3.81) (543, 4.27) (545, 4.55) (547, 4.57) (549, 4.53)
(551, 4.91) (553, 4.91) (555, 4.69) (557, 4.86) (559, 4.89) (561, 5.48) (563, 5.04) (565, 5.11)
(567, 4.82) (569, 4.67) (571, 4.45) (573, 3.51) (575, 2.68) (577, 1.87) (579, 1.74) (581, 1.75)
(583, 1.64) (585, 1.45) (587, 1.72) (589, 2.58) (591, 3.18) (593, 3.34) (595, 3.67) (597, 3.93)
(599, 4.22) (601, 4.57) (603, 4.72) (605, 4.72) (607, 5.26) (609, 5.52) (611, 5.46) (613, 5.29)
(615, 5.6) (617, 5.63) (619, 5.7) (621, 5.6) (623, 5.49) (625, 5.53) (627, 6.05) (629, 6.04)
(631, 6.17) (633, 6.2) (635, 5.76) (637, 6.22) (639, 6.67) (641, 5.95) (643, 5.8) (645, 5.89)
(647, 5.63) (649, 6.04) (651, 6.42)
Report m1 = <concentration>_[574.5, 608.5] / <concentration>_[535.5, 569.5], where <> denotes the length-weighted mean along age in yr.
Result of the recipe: 0.68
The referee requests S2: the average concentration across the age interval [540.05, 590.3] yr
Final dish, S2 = 3.78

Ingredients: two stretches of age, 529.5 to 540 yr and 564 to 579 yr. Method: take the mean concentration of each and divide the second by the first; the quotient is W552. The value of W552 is 0.96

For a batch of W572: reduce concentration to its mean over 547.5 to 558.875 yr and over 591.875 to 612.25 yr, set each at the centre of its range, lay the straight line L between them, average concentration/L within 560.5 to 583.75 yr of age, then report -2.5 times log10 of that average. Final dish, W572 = 0.307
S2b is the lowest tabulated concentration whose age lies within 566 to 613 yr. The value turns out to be 1.45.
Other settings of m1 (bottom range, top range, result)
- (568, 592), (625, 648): 2.31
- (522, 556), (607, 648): 1.37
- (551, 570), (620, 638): 1.19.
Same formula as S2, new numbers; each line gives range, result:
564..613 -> 3.64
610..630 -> 5.64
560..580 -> 3.94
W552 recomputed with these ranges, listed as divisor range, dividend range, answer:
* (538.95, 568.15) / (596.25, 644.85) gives 1.17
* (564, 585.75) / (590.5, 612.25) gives 1.45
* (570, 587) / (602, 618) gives 2.25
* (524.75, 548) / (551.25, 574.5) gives 1.17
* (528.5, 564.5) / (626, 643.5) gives 1.37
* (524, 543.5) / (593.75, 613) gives 1.19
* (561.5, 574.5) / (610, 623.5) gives 1.21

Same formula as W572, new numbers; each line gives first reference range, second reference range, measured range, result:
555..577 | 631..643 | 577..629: 0.287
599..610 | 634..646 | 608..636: -0.050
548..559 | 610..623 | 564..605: 0.479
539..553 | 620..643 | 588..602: 0.412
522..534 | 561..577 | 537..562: -0.116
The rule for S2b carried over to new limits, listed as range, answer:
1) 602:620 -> 4.72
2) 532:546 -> 3.8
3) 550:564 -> 4.69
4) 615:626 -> 5.49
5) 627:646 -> 5.76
